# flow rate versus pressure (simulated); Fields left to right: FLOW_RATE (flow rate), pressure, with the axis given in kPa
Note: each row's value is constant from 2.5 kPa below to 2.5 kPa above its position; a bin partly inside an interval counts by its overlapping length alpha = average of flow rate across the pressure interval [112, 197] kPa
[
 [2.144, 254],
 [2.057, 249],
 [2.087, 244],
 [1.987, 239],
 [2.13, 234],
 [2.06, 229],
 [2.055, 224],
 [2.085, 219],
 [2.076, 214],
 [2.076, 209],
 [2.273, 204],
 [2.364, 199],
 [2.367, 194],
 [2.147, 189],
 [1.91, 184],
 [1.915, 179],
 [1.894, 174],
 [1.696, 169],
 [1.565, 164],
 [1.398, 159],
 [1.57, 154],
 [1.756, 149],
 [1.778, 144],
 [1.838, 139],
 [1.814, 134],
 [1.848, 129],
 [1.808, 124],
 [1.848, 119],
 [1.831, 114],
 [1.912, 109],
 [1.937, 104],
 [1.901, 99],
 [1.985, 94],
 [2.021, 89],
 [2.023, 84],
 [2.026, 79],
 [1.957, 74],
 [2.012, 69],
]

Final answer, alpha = 1.83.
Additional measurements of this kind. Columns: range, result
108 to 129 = 1.85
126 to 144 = 1.82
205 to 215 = 2.11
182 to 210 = 2.2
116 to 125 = 1.83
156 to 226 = 1.98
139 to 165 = 1.64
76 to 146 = 1.9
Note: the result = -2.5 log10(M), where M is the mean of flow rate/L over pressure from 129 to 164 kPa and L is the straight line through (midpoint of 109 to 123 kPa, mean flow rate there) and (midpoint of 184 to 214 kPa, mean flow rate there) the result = 0.17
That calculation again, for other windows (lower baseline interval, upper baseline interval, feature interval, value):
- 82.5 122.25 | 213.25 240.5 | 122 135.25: 0.08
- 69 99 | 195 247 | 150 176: 0.26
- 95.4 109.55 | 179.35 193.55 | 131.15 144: 0.09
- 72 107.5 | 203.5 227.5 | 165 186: 0.13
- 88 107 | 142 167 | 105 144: -0.03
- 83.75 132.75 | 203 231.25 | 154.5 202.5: 0.07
